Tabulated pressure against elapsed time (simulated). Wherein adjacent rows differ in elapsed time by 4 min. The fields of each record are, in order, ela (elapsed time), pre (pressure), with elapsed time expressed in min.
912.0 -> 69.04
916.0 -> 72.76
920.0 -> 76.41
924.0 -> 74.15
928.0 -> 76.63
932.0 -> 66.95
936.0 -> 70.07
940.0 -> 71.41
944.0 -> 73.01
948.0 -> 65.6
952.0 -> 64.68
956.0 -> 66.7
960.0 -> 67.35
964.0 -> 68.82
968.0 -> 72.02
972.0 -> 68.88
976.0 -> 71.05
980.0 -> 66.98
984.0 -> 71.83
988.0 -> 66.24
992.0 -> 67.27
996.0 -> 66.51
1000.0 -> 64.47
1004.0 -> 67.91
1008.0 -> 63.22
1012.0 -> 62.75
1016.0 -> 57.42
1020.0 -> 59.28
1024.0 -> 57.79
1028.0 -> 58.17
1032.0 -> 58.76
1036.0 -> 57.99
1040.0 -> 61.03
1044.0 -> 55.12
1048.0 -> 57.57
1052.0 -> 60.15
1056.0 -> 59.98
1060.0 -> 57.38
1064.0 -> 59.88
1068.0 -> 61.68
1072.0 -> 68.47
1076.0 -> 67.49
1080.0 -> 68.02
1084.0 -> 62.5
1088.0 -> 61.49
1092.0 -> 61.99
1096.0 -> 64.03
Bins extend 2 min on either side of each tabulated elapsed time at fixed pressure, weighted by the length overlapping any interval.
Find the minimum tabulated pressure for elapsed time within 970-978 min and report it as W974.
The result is 68.88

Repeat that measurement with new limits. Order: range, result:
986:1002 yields 64.47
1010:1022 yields 57.42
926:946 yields 66.95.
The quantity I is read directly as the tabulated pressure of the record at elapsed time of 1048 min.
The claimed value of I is 57.57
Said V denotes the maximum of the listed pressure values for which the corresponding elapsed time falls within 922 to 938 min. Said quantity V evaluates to 76.63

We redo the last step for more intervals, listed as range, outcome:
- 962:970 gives 72.02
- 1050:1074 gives 68.47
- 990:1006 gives 67.91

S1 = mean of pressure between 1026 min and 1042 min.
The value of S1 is 59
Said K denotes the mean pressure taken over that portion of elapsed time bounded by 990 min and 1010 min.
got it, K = 65.9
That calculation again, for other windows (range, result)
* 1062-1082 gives 65.1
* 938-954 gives 68.7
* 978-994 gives 68.1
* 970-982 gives 69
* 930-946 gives 70.4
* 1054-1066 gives 59.1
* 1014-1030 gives 58.2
